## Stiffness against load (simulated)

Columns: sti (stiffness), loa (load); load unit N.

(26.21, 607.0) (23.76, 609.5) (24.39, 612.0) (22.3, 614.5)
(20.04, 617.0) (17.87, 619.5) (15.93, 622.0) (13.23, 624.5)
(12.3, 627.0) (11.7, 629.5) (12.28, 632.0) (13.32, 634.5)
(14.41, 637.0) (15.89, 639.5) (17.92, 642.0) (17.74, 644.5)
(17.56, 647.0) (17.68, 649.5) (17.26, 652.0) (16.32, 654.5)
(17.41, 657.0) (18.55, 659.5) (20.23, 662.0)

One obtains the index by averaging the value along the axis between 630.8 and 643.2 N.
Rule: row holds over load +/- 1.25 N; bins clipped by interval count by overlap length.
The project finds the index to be 14.8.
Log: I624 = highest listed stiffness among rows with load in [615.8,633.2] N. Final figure 20.04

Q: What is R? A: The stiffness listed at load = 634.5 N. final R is 13.32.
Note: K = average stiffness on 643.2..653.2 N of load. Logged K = 17.6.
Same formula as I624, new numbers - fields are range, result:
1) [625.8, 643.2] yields 17.92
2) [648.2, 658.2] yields 17.68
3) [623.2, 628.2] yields 13.23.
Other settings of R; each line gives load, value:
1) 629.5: 11.7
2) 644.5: 17.74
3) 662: 20.23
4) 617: 20.04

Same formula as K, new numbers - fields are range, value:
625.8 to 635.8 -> 12.4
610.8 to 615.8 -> 23.3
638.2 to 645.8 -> 17.2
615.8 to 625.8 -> 16.7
